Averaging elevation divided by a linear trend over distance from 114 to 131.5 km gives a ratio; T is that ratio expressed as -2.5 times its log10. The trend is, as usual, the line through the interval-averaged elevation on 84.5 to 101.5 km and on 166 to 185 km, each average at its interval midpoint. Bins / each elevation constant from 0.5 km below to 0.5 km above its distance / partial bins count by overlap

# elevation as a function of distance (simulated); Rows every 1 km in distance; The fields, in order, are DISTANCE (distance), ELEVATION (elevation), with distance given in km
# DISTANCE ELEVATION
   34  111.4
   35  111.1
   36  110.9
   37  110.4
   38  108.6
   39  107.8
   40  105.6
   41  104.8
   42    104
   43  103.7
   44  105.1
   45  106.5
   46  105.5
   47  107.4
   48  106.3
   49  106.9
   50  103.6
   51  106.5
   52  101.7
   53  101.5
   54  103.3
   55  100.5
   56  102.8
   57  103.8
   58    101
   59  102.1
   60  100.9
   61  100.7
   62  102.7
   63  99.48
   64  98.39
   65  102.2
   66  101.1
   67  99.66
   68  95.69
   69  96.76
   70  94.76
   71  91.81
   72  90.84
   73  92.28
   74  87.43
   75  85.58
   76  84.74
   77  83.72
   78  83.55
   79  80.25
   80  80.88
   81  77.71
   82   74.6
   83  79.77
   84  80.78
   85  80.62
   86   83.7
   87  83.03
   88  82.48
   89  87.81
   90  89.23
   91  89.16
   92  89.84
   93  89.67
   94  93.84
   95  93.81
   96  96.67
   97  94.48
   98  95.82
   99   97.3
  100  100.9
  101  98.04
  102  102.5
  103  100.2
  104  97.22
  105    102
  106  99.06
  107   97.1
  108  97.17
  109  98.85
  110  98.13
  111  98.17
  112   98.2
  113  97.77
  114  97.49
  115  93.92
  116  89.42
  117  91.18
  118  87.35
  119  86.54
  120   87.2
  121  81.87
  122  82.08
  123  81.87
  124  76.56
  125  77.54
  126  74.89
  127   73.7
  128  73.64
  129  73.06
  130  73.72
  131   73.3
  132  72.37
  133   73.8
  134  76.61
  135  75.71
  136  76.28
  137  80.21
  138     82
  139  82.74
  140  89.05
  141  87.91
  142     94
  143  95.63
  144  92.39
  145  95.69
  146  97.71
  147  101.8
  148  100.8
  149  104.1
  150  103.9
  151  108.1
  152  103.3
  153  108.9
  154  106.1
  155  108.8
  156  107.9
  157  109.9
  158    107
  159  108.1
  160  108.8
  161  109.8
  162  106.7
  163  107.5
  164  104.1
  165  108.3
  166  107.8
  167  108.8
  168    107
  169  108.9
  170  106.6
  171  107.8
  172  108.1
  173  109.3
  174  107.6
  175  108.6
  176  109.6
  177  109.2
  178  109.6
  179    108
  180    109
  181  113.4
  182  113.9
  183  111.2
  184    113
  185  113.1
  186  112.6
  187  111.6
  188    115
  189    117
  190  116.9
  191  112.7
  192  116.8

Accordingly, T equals 0.195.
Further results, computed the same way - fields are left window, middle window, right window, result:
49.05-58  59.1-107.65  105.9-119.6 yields 0.078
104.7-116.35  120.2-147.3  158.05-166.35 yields 0.237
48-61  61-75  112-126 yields 0.038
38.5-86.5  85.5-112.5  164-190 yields 0.068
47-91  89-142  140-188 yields 0.131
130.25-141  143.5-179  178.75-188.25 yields -0.108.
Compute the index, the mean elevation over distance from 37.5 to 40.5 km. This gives 107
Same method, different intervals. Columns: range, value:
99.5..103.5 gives 100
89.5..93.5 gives 89.5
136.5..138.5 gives 81.1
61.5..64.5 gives 100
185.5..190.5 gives 115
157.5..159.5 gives 108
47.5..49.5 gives 107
